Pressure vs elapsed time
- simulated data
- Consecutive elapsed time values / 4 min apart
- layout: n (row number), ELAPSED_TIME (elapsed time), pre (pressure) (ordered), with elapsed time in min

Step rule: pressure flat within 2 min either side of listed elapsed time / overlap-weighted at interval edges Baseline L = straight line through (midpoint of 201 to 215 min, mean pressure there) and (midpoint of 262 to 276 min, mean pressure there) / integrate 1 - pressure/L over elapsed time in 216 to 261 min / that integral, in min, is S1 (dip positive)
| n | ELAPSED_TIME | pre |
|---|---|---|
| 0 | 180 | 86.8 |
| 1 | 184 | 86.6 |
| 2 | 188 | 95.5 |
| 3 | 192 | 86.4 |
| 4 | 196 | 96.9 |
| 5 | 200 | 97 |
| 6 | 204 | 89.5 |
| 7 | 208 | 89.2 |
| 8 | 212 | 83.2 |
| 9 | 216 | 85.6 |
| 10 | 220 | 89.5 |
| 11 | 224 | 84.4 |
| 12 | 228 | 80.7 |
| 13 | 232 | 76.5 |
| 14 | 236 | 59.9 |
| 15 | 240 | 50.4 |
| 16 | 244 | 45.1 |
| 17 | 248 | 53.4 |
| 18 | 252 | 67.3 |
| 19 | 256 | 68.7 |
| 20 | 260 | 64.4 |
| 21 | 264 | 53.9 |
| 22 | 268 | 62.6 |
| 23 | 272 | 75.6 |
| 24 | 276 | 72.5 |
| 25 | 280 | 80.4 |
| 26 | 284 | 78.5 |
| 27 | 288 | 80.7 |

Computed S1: 5.1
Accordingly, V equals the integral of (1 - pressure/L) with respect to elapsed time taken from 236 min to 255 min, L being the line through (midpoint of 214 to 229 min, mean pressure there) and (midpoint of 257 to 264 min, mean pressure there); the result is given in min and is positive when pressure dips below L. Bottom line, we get 4.1 min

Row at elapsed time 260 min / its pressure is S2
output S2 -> 64.4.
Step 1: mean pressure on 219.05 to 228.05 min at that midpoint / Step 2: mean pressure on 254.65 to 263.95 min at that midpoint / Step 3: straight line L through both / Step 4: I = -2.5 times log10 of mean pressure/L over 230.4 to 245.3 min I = 0.31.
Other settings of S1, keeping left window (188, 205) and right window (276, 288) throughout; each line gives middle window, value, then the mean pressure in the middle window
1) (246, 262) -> 3.80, 63.5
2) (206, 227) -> 0.81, 86.1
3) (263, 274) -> 2.15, 65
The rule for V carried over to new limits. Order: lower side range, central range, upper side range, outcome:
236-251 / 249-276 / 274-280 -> -0.2 min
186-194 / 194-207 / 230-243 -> -1.5 min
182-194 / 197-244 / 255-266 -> -1.1 min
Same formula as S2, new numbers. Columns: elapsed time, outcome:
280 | 80.4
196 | 96.9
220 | 89.5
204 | 89.5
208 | 89.2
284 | 78.5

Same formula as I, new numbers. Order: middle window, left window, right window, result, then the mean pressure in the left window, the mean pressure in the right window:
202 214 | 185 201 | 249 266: -0.013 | 93.3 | 63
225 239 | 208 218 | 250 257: 0.084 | 85.4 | 67.9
